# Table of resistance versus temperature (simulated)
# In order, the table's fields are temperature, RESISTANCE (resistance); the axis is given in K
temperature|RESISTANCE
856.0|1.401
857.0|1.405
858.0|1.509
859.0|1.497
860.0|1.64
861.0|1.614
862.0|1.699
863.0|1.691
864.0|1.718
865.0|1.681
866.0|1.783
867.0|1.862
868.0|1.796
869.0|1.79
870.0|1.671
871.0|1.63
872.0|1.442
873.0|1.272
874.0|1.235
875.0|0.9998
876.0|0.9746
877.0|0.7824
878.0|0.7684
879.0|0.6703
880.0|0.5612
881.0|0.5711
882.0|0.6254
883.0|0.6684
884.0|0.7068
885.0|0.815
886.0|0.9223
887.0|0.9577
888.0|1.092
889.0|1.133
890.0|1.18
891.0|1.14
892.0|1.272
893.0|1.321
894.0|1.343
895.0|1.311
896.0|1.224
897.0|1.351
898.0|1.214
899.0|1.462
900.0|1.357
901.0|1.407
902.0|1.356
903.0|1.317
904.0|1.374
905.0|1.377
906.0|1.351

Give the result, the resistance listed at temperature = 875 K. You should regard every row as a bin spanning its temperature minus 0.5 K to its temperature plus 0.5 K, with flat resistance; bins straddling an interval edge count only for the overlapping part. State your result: 0.9998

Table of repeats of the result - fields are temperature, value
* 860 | 1.64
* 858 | 1.509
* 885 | 0.815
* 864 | 1.718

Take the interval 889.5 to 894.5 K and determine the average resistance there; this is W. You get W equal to 1.25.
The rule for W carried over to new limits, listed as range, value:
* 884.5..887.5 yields 0.898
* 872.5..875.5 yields 1.17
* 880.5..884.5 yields 0.643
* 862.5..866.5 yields 1.72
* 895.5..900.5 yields 1.32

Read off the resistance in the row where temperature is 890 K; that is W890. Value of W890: 1.18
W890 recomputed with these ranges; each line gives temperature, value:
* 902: 1.356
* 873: 1.272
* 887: 0.9577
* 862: 1.699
